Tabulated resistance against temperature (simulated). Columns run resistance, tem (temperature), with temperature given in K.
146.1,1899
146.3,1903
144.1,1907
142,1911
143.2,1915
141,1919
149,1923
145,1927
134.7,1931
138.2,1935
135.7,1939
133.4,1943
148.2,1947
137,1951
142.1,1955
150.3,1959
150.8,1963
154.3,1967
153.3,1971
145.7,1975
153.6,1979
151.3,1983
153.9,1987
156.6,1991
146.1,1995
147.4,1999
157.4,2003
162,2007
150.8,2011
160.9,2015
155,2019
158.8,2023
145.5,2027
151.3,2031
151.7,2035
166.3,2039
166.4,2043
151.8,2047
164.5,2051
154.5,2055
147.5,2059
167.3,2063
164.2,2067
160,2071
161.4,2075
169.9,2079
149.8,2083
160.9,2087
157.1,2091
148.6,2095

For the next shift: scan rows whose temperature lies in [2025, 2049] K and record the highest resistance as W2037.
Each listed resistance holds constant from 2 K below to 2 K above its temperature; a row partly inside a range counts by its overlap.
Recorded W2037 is 166.4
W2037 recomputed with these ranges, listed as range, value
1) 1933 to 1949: 148.2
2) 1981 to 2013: 162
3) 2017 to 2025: 158.8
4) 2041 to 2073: 167.3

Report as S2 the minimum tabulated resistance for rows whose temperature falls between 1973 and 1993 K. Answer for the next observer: 145.7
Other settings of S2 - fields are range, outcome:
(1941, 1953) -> 133.4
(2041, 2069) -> 147.5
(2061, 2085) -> 149.8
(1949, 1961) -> 137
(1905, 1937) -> 134.7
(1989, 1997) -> 146.1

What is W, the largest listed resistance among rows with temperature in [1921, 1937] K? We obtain 149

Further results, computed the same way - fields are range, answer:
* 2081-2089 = 160.9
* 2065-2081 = 169.9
